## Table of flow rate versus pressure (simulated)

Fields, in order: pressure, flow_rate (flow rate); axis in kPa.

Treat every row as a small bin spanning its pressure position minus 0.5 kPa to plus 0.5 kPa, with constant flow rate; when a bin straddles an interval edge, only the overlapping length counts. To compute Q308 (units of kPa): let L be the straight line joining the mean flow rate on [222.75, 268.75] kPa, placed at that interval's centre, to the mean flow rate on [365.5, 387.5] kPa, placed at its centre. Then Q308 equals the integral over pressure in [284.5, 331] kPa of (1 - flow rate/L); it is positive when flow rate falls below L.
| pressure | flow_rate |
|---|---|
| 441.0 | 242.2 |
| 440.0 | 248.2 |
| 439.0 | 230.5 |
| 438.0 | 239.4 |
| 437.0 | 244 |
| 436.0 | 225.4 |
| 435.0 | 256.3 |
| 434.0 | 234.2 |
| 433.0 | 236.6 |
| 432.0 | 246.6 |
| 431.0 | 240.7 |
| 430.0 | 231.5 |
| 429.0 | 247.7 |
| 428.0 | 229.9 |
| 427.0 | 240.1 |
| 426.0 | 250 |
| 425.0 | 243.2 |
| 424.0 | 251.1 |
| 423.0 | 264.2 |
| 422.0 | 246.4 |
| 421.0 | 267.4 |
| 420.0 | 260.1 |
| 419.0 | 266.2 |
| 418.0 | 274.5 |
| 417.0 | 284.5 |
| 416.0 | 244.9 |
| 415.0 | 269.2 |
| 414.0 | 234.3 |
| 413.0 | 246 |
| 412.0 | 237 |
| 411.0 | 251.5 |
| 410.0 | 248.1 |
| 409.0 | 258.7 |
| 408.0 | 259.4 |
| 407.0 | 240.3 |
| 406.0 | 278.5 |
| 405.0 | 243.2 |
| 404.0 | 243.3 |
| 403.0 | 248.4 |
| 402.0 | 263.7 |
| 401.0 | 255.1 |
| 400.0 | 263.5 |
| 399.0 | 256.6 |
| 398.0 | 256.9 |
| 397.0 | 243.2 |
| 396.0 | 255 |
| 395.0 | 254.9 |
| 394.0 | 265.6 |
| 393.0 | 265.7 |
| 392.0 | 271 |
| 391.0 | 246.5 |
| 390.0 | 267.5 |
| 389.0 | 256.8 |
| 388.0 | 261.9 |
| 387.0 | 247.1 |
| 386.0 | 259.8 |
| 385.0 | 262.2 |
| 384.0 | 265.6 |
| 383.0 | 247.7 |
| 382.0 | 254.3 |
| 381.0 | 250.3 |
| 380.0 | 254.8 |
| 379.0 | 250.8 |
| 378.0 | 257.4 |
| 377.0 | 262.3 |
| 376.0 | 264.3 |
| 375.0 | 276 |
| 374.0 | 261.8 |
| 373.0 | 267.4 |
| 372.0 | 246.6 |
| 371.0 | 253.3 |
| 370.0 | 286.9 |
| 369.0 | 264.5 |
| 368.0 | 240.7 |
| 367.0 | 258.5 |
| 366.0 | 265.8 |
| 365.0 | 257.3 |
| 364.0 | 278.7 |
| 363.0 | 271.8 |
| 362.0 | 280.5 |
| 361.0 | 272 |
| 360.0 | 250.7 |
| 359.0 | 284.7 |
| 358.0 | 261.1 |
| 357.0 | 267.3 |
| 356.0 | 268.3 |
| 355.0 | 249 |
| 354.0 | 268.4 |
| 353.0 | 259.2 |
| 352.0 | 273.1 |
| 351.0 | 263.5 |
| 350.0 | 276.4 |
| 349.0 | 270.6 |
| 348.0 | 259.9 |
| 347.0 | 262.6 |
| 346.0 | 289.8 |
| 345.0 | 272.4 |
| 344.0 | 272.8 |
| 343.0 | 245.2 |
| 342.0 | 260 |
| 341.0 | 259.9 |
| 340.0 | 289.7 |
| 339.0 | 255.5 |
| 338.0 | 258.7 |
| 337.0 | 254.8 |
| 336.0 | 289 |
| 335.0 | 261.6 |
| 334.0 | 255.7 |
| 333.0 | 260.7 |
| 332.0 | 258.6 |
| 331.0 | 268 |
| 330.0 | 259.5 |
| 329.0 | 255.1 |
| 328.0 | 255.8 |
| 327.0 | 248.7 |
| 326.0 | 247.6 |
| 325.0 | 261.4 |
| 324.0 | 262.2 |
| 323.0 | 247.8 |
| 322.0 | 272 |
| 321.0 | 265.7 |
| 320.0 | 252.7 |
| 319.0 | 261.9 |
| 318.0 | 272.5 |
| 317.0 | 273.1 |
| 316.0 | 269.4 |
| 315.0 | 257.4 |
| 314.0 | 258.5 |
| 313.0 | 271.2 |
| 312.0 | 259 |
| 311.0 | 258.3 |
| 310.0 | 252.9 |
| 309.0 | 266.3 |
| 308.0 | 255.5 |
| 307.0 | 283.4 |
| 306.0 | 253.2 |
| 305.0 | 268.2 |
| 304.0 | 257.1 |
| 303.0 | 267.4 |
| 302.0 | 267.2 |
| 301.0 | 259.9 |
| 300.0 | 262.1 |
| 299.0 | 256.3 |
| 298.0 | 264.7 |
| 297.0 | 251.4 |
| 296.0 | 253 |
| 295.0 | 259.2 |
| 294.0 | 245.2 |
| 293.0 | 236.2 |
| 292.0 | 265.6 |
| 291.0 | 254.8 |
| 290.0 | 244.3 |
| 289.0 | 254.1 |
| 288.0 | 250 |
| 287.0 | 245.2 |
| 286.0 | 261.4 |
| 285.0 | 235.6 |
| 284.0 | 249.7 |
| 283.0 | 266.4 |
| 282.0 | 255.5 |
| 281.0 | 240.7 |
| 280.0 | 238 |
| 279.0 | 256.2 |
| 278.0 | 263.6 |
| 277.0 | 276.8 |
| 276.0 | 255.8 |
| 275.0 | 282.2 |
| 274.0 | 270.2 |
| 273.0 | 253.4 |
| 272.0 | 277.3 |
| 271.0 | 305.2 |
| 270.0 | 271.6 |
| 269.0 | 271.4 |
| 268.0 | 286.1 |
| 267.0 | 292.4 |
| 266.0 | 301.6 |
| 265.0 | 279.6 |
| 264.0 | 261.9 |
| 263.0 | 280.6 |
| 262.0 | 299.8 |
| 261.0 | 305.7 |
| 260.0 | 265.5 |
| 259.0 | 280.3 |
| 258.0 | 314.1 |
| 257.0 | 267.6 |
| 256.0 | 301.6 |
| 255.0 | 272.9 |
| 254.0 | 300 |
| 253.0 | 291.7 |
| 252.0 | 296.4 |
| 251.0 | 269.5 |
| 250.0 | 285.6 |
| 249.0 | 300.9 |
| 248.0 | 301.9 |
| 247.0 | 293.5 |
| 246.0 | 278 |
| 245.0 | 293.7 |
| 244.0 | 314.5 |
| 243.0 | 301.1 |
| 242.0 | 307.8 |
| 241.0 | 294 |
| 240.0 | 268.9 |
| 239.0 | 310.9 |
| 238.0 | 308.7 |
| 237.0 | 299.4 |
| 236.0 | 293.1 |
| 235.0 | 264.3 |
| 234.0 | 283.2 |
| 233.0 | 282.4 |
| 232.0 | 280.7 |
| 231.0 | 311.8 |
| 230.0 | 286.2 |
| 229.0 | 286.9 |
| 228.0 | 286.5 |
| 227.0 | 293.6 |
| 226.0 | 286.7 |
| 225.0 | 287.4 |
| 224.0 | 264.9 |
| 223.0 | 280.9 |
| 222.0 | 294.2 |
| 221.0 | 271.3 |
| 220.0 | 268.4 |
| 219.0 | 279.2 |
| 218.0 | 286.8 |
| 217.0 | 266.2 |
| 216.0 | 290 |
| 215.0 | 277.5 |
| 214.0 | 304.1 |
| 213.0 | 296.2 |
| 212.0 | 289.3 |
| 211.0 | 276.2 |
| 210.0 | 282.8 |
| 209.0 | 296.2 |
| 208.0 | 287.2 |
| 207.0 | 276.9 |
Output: 2.8 kPa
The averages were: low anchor 289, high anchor 259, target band 258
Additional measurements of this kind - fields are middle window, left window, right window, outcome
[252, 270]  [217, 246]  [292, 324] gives -0.6 kPa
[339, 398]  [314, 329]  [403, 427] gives -1.3 kPa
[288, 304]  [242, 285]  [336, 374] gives 1.1 kPa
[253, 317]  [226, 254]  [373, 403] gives 3.5 kPa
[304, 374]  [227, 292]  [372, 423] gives 0.8 kPa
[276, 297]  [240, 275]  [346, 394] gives 2.1 kPa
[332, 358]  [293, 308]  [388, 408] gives -0.7 kPa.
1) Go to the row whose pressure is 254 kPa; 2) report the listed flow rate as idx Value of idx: 300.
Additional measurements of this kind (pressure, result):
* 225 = 287.4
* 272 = 277.3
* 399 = 256.6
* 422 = 246.4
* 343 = 245.2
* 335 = 261.6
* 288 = 250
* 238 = 308.7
